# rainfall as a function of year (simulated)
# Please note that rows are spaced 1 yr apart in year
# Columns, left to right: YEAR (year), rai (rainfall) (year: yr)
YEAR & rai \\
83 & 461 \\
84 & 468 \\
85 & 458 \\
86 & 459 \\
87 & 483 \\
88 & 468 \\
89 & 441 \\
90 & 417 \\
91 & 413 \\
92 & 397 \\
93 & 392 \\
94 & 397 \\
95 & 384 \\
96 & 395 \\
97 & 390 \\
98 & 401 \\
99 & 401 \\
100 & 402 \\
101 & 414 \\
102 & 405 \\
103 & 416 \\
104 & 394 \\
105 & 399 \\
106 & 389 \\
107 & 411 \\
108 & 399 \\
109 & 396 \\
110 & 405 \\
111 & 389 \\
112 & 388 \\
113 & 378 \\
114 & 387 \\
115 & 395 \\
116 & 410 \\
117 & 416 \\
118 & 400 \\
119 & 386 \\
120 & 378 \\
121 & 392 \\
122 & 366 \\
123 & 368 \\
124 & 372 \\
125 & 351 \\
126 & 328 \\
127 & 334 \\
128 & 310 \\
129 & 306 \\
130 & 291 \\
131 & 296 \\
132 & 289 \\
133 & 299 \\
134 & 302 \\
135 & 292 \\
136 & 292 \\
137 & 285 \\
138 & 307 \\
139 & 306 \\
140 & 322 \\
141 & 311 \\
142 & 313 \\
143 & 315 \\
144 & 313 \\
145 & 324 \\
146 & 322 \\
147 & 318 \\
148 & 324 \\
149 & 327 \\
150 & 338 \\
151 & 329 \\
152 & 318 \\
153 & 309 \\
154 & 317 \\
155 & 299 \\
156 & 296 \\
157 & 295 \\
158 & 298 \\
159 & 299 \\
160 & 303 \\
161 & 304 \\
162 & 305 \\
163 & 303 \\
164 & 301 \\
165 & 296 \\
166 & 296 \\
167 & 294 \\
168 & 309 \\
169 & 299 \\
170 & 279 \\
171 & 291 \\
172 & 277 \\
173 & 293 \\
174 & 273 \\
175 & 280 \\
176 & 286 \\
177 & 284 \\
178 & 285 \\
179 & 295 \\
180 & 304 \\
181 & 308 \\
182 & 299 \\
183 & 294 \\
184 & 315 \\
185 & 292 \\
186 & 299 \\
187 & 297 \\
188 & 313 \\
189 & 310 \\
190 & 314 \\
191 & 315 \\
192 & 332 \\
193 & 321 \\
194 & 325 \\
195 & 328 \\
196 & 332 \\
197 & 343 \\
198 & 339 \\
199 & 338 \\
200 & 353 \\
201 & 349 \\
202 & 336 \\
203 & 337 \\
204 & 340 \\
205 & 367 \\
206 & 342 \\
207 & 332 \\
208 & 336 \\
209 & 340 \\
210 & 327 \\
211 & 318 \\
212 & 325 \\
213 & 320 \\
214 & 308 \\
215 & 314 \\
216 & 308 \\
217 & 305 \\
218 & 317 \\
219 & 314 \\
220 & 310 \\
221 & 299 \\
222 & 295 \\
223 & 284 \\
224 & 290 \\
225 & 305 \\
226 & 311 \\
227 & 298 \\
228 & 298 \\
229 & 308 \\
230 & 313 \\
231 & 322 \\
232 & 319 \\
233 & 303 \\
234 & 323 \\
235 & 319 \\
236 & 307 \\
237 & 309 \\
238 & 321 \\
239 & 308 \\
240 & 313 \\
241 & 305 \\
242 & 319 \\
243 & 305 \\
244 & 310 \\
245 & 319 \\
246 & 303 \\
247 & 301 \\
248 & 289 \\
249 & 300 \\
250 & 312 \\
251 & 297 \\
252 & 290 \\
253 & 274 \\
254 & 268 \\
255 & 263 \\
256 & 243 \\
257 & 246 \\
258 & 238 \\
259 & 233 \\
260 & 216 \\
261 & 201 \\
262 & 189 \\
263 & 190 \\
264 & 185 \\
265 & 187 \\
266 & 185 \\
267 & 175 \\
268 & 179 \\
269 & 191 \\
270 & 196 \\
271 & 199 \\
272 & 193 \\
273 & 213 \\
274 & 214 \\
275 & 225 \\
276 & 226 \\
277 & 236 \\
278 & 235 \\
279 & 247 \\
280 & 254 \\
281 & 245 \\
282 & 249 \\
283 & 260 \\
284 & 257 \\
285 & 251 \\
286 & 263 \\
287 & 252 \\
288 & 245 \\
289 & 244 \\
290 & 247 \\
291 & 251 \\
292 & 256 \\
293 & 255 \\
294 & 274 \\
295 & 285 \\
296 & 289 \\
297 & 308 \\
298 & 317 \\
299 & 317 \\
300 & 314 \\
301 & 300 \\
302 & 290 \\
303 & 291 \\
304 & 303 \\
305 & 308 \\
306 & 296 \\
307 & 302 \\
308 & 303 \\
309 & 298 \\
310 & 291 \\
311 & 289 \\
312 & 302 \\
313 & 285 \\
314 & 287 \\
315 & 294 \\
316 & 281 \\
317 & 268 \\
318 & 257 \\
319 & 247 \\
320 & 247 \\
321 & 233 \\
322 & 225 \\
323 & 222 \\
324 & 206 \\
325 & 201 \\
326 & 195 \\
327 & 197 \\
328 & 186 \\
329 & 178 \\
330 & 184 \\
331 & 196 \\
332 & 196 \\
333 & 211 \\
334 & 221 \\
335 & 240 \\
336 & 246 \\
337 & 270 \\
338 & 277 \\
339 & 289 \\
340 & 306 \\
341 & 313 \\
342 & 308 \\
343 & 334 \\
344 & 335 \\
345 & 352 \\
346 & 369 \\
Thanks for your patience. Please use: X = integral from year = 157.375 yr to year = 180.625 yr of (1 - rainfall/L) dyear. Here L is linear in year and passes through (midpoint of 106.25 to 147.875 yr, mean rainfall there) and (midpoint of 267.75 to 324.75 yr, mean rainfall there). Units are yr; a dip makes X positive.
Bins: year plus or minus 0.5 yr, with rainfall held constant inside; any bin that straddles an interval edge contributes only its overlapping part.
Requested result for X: 2.2 yr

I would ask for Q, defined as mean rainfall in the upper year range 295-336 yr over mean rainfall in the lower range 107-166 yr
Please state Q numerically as 0.8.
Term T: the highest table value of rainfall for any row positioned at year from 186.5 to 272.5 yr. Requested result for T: 367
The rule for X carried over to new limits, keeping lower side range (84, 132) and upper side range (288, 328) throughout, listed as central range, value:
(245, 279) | 7.3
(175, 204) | 2.2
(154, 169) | 2.4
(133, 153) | 3.0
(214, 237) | 0.9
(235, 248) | 0.0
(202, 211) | -0.2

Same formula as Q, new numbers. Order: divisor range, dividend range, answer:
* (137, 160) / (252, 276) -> 0.69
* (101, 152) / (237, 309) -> 0.74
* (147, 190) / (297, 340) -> 0.86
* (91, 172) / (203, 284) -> 0.81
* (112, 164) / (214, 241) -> 0.94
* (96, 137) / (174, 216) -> 0.87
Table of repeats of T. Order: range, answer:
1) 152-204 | 353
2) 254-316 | 317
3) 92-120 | 416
